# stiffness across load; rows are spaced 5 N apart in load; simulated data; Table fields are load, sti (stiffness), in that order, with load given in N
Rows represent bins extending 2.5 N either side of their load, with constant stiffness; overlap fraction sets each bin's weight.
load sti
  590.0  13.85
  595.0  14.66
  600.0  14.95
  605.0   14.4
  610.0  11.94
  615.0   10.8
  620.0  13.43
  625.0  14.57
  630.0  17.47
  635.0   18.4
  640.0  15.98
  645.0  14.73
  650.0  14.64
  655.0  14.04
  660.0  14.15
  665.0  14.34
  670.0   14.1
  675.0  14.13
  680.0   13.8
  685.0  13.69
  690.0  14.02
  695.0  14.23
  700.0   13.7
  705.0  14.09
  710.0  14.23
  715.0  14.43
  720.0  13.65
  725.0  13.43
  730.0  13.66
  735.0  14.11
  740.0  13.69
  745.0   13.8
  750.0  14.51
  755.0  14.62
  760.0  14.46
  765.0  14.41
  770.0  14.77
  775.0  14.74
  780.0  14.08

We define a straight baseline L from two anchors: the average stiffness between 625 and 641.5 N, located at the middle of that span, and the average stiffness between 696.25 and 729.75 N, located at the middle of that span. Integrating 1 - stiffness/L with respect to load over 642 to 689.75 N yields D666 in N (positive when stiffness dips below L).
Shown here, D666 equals 4.6 N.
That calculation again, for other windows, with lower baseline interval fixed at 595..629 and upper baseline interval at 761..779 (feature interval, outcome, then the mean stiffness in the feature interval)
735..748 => 0.51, 13.8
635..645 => -1.80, 16.3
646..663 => -0.54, 14.3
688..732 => 0.85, 13.9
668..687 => 0.12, 13.9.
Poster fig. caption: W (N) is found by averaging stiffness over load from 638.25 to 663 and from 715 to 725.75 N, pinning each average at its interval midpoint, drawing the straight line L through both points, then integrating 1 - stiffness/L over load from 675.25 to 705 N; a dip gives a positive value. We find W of 0.48 N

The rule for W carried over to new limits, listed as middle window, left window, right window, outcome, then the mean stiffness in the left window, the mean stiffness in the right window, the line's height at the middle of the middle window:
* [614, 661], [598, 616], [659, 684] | -4.8 N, 13.2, 14.1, 13.6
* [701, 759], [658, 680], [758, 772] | 1.5 N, 14.1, 14.5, 14.4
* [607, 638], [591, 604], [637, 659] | 0.7 N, 14.6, 14.9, 14.8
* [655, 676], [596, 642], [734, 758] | 0.4 N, 14.6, 14.2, 14.5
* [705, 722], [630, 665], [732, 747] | 0.2 N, 15.4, 13.9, 14.3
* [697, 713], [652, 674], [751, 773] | 0.3 N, 14.2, 14.6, 14.3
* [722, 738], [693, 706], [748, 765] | 0.6 N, 14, 14.5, 14.3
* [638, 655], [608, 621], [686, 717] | -3.0 N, 11.9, 14.1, 12.7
